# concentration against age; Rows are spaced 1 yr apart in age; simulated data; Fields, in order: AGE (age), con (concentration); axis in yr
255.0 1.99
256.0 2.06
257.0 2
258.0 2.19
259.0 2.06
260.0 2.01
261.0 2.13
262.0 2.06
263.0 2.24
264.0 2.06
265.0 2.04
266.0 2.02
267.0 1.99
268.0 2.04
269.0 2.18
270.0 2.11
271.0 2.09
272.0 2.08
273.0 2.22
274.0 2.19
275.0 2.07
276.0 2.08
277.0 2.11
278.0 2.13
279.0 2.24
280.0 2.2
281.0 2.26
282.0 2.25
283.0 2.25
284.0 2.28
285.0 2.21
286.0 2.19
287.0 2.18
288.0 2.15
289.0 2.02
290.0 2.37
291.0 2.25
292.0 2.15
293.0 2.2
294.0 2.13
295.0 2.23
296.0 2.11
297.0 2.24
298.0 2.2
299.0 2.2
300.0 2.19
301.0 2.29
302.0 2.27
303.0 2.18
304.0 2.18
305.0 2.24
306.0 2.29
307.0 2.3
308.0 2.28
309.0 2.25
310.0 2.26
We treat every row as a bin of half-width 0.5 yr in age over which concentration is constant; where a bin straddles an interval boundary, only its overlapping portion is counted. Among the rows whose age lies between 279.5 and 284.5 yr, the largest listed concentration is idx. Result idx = 2.28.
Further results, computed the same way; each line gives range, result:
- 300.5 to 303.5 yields 2.29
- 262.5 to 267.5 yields 2.24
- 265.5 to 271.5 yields 2.18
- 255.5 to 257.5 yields 2.06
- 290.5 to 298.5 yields 2.25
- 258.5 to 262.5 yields 2.13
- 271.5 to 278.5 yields 2.22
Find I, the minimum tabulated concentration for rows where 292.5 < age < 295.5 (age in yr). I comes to 2.13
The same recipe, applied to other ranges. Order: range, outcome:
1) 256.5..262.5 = 2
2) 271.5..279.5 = 2.07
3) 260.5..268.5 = 1.99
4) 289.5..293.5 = 2.15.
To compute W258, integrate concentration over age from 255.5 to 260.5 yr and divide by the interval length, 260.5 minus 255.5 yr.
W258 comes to 2.06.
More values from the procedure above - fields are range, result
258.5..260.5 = 2.04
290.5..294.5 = 2.18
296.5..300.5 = 2.21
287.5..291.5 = 2.2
